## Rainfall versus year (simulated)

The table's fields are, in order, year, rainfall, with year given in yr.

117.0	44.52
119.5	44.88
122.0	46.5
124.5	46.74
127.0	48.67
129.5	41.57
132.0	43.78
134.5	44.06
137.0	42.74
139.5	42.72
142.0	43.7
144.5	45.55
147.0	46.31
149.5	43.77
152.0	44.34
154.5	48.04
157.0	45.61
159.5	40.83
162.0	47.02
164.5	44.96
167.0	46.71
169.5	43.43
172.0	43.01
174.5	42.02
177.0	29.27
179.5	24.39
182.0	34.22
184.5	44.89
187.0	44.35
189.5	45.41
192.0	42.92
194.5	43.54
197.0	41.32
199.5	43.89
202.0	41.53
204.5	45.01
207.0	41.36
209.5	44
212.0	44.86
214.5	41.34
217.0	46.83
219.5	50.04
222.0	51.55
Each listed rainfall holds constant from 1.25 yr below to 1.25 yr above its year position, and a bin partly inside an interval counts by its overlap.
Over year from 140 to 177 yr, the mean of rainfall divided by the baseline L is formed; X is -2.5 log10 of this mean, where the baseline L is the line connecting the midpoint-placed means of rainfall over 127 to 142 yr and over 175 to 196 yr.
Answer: -0.07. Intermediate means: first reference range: 43.5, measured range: 44.1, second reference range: 38.8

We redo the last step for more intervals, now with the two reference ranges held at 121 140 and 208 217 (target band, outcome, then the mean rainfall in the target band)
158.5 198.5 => 0.08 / 41.2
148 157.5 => -0.02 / 45.4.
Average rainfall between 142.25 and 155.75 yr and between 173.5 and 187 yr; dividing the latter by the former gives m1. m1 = 0.79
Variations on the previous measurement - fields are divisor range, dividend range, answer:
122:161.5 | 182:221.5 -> 0.98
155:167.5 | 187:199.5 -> 0.96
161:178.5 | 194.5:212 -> 1.02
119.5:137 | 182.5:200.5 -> 0.96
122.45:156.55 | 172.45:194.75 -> 0.87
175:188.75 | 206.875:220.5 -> 1.24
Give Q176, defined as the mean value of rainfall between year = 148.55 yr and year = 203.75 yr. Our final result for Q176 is 42.1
